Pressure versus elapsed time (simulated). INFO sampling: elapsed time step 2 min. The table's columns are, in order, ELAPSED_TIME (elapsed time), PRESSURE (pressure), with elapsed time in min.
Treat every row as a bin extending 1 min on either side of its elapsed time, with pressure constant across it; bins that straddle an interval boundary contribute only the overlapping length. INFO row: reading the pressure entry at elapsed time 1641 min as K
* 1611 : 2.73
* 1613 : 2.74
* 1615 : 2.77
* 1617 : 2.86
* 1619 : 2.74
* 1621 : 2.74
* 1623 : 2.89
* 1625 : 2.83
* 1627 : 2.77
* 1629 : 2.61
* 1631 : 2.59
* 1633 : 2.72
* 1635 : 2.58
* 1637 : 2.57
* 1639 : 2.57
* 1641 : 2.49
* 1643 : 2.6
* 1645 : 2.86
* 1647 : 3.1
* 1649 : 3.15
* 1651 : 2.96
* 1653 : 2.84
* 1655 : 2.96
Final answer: 2.49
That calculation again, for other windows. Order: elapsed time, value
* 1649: 3.15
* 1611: 2.73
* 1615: 2.77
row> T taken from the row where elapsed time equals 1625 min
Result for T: 2.83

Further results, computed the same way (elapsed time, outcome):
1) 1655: 2.96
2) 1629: 2.61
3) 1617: 2.86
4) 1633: 2.72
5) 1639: 2.57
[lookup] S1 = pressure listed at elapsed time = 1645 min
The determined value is 2.86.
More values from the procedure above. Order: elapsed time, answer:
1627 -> 2.77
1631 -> 2.59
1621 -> 2.74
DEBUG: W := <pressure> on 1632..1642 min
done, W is 2.59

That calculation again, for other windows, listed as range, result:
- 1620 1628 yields 2.81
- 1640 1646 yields 2.65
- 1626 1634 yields 2.67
